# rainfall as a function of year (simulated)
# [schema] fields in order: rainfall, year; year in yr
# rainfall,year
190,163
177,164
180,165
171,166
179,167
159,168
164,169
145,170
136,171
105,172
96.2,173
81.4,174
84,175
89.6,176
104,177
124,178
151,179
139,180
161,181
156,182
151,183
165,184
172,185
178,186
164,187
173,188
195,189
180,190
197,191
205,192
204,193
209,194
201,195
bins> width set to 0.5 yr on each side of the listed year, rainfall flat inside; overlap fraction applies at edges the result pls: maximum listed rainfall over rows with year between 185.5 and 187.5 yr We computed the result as 178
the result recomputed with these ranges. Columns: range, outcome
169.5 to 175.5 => 145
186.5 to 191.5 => 197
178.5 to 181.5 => 161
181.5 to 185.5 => 172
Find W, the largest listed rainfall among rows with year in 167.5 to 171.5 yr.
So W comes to 164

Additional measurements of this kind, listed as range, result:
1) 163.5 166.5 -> 180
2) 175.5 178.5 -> 124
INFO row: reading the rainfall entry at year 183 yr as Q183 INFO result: 151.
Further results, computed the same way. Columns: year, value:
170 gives 145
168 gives 159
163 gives 190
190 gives 180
